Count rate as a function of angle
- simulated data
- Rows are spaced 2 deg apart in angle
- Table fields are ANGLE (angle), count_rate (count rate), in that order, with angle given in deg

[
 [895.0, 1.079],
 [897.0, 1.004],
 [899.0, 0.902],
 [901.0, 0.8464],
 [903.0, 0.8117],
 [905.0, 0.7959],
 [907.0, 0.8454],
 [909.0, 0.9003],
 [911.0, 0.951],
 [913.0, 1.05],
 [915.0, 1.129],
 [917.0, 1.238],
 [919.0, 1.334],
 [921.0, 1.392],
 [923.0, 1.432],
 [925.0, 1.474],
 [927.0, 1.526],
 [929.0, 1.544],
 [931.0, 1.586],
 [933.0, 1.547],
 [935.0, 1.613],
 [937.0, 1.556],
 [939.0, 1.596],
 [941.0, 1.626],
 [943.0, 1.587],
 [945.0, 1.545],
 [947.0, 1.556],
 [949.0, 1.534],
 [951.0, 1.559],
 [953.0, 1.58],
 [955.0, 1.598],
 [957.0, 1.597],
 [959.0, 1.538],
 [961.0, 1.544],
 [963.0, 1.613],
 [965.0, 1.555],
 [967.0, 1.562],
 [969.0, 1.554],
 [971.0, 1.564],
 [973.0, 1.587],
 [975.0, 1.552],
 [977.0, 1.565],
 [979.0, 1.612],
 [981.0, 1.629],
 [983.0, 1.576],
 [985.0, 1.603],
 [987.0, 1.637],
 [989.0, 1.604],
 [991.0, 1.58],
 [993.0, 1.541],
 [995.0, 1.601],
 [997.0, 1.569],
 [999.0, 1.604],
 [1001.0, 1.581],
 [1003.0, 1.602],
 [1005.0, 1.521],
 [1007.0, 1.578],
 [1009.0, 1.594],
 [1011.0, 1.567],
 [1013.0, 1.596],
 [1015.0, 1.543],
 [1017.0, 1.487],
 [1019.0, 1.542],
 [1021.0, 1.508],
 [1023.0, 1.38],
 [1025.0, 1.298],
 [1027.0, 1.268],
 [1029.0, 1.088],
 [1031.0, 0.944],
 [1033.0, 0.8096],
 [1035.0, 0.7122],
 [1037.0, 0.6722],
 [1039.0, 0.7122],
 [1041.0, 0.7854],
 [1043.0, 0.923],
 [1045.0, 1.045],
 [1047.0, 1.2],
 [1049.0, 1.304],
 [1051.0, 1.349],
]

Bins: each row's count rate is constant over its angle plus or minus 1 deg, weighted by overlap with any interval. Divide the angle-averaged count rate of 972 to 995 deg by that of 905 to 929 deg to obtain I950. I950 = 1.3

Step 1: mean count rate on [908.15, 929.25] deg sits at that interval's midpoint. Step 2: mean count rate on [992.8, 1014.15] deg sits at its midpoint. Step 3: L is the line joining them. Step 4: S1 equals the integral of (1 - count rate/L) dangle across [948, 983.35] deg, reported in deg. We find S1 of -3.3 deg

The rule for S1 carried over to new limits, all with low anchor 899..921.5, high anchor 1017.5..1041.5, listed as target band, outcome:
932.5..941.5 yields -4.9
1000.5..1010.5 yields -4.8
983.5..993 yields -4.9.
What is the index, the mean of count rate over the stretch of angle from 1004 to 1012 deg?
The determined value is 1.56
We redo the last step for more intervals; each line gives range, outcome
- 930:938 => 1.58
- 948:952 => 1.55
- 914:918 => 1.18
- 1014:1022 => 1.52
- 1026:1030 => 1.18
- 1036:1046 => 0.828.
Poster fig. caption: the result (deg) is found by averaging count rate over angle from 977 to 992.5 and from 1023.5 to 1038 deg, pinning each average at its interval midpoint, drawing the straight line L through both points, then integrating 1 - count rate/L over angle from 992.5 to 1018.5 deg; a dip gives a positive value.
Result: -5.0 deg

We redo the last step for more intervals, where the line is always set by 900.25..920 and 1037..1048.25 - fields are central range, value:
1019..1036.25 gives -4.0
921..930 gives -4.6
